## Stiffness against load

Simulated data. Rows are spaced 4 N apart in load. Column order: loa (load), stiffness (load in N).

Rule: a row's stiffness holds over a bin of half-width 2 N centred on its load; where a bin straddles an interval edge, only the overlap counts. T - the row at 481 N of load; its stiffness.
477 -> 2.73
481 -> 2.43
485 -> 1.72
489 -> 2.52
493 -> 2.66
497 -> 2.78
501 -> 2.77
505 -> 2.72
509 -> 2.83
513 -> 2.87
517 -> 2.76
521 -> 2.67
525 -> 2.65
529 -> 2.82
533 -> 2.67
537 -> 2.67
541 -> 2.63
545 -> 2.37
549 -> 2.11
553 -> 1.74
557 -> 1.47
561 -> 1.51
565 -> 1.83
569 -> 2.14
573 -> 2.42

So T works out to 2.43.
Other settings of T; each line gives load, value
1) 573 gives 2.42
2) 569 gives 2.14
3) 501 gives 2.77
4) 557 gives 1.47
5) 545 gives 2.37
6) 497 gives 2.78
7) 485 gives 1.72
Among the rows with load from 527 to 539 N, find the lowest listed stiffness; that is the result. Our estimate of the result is 2.67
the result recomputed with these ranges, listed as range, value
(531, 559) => 1.47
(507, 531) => 2.65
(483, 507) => 1.72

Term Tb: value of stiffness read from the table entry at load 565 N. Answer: 1.83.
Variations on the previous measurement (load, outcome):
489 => 2.52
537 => 2.67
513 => 2.87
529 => 2.82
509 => 2.83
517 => 2.76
